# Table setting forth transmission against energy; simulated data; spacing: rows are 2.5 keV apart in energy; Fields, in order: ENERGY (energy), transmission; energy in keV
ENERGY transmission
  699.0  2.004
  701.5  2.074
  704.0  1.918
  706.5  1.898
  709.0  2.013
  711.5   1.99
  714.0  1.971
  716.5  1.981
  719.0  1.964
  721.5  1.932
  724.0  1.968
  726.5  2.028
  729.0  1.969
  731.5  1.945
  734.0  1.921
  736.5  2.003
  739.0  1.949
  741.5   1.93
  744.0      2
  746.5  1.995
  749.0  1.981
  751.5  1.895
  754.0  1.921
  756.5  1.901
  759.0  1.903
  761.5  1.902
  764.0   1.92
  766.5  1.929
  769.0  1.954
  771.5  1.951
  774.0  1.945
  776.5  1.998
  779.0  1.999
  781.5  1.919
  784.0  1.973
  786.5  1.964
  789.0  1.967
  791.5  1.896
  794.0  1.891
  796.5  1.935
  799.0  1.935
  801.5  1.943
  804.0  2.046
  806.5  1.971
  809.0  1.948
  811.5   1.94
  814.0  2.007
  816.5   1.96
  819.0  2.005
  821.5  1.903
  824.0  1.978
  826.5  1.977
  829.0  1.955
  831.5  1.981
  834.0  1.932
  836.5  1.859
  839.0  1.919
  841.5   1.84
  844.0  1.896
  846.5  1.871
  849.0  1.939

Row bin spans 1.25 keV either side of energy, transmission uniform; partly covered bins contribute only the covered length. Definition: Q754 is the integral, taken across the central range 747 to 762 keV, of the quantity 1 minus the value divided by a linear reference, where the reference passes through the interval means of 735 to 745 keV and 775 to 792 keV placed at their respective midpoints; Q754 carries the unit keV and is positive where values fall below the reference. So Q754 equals 0.3 keV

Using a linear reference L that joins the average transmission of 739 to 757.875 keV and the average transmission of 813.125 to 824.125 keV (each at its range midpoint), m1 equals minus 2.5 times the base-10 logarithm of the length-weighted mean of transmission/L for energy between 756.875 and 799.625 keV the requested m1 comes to 0.01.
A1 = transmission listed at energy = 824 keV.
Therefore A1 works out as 1.978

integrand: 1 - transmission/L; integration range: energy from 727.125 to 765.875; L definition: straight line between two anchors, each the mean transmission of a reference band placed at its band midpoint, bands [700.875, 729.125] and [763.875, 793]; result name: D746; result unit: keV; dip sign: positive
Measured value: 0.4 keV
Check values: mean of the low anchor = 1.97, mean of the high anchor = 1.95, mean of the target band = 1.94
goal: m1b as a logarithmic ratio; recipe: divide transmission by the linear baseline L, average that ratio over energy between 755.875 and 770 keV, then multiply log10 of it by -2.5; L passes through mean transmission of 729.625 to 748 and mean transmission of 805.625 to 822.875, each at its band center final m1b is 0.03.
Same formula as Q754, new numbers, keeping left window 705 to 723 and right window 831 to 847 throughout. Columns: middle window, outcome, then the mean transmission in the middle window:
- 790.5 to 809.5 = -0.3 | 1.95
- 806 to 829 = -0.7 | 1.96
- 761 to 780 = -0.2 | 1.95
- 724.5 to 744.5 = -0.1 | 1.97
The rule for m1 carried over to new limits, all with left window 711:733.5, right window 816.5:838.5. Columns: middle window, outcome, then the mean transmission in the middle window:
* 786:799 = 0.01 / 1.93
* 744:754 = 0.00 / 1.96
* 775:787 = -0.01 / 1.97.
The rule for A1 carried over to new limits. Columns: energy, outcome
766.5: 1.929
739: 1.949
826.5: 1.977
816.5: 1.96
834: 1.932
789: 1.967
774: 1.945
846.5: 1.871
